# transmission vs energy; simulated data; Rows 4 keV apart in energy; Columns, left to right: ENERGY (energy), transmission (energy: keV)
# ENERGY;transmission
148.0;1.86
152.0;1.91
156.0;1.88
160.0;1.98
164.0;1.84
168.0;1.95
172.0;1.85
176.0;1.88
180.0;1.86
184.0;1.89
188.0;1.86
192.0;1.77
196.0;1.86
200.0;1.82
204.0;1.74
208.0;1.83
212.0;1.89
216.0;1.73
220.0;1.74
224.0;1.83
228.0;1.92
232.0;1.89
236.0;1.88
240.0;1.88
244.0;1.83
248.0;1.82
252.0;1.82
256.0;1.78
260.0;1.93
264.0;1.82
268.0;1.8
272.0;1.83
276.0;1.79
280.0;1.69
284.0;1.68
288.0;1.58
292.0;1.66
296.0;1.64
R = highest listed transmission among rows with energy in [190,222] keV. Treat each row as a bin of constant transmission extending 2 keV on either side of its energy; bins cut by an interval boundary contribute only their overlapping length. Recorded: 1.89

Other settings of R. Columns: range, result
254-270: 1.93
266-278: 1.83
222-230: 1.92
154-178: 1.98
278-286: 1.69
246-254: 1.82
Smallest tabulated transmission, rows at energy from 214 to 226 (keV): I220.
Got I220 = 1.73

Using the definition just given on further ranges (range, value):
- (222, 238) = 1.83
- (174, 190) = 1.86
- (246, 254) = 1.82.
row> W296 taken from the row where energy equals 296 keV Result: 1.64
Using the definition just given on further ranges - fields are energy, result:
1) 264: 1.82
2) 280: 1.69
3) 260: 1.93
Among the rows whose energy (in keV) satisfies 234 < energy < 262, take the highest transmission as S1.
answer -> 1.93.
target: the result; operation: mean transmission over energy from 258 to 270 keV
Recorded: 1.85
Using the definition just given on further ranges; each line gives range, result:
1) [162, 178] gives 1.88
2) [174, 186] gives 1.88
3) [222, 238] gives 1.88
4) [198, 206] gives 1.78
